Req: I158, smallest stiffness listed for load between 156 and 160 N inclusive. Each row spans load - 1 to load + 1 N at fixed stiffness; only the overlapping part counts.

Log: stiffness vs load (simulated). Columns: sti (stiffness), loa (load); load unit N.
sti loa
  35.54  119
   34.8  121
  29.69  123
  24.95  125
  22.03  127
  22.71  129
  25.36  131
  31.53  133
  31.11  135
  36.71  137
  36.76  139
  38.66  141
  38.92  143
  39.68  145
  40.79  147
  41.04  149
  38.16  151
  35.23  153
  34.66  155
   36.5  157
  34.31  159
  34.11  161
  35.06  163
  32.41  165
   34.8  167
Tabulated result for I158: 34.31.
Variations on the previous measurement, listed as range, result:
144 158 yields 34.66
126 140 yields 22.03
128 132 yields 22.71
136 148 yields 36.71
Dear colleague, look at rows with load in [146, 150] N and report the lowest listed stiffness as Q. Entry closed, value 40.79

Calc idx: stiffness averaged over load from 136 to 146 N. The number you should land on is 38.1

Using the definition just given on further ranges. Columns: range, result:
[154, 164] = 34.9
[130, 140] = 32.3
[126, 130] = 22.4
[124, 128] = 23.5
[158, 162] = 34.2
